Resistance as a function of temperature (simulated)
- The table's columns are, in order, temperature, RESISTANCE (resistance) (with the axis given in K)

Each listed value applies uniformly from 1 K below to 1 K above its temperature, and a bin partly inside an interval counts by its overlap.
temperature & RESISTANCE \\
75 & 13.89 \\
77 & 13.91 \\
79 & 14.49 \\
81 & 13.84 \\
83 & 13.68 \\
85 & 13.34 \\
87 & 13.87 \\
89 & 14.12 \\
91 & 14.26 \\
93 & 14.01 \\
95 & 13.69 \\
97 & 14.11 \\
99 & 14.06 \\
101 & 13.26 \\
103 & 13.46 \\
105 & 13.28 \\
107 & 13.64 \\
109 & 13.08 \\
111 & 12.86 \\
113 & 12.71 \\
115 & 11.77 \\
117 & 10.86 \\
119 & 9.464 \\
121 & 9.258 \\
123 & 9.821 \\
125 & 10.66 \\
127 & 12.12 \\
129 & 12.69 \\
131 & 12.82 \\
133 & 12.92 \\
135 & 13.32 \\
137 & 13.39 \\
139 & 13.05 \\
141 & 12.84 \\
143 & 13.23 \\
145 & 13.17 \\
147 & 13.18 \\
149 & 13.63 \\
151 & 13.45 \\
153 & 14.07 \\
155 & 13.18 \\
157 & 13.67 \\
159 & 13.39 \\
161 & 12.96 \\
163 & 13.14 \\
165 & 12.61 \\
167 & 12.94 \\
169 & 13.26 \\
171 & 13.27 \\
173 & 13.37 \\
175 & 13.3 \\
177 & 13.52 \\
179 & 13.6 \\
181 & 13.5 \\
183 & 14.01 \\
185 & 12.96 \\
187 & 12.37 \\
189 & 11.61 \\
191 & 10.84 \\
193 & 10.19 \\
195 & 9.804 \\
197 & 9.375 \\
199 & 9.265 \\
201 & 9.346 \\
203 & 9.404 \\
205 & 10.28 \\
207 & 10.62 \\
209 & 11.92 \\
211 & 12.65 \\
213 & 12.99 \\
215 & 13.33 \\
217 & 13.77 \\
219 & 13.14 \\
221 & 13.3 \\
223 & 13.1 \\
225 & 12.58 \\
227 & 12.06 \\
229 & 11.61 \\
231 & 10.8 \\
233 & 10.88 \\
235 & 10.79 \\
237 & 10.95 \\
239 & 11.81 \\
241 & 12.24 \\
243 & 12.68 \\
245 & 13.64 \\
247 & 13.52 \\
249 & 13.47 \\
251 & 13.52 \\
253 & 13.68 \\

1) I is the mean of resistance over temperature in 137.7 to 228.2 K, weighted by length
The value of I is 12.5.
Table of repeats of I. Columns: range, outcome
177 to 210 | 11.3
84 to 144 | 12.7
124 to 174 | 13.1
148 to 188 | 13.3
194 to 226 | 11.6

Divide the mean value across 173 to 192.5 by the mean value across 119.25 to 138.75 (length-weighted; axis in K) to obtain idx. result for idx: 1.1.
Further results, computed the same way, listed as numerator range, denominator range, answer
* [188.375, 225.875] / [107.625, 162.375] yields 0.91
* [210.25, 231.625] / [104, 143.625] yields 1.04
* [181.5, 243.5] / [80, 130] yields 0.92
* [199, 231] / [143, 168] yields 0.89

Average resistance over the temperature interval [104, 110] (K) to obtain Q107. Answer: 13.3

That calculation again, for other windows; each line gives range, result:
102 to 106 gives 13.4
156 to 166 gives 13.2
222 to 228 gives 12.6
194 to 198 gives 9.59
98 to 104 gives 13.6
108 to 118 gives 12.3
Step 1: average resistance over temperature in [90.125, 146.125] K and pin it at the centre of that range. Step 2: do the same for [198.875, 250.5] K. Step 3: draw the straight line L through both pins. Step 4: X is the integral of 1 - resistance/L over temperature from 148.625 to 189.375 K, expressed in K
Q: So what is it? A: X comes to -3.0 K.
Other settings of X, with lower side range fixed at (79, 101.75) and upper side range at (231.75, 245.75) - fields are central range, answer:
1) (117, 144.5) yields 2.79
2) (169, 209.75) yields 2.75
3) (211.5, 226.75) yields -1.29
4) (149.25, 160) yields -0.48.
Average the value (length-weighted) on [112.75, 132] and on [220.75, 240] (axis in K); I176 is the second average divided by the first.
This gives 1.1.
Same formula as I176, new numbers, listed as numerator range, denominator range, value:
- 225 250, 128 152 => 0.92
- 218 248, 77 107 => 0.88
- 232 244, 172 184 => 0.85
